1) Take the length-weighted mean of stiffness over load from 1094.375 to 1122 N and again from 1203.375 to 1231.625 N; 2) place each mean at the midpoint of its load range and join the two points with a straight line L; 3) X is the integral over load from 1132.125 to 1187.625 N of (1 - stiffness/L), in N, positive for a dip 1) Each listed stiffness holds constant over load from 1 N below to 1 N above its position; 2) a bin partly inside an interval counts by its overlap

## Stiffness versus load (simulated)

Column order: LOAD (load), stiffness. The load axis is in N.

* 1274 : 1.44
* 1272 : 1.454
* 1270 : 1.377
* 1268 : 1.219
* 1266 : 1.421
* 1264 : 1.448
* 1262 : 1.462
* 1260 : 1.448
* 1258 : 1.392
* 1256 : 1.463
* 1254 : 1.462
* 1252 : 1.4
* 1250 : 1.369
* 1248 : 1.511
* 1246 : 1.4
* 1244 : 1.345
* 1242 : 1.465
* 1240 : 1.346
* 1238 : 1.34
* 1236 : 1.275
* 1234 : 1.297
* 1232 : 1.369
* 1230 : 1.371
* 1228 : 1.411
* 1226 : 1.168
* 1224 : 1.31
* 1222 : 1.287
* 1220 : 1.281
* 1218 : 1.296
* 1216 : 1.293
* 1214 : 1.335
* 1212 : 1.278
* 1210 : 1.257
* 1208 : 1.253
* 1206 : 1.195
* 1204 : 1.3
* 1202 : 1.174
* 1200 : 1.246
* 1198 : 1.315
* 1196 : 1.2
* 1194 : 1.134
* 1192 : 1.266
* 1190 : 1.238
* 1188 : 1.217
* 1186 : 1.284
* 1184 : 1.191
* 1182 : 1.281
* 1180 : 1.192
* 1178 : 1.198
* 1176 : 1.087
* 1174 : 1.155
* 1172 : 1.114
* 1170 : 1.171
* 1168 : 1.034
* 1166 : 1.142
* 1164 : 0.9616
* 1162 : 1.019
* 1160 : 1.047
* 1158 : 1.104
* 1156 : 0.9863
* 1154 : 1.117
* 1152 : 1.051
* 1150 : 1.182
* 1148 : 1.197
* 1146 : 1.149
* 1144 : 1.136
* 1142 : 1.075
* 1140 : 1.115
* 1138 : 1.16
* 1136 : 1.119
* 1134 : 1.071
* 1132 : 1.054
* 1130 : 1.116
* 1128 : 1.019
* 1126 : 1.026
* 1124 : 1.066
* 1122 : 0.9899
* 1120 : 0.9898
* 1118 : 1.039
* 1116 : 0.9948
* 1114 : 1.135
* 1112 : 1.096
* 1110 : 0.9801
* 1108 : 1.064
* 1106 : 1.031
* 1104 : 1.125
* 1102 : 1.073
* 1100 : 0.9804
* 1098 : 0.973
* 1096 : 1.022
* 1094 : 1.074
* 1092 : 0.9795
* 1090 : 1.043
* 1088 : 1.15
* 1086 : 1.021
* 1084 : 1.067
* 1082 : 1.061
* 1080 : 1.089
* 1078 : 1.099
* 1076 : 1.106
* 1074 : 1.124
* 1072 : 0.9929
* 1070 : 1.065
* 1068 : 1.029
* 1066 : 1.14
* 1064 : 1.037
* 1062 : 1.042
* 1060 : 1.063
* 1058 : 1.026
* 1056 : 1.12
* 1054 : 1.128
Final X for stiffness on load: 1.6 N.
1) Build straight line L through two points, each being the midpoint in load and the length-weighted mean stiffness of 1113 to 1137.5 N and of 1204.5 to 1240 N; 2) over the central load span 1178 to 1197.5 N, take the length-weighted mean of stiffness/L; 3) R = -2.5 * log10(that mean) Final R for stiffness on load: -0.01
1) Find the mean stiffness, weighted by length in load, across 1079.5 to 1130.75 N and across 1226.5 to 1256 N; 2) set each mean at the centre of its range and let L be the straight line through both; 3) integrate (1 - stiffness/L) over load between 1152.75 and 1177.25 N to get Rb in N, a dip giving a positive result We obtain 2.35 N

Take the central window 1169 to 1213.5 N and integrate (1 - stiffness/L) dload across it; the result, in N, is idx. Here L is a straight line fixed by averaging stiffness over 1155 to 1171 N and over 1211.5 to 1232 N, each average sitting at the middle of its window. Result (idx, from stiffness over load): -1.52 N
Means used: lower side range 1.06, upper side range 1.31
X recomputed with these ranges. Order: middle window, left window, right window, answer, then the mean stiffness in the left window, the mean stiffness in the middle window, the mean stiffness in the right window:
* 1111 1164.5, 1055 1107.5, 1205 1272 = 4.04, 1.06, 1.08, 1.35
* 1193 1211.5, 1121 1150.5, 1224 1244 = 0.41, 1.1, 1.23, 1.34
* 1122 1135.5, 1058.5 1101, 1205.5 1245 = 1.01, 1.05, 1.06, 1.31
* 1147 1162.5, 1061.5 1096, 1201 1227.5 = 1.15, 1.06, 1.09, 1.27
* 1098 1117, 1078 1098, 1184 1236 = 0.69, 1.05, 1.05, 1.27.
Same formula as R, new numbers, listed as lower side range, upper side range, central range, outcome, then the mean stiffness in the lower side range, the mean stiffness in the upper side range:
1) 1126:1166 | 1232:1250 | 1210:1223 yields 0.01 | 1.09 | 1.37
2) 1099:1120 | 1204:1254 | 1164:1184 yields 0.05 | 1.05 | 1.33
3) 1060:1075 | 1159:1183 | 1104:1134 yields 0.04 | 1.06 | 1.12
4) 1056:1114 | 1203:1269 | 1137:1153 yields 0.04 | 1.06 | 1.35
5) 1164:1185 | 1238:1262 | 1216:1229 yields 0.02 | 1.15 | 1.42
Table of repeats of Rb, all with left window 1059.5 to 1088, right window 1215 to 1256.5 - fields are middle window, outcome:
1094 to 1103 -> 0.8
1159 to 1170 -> 1.6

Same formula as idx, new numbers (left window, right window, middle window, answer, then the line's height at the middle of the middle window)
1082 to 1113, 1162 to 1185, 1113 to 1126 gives 0.4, 1.07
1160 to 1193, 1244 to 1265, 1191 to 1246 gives 0.5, 1.3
